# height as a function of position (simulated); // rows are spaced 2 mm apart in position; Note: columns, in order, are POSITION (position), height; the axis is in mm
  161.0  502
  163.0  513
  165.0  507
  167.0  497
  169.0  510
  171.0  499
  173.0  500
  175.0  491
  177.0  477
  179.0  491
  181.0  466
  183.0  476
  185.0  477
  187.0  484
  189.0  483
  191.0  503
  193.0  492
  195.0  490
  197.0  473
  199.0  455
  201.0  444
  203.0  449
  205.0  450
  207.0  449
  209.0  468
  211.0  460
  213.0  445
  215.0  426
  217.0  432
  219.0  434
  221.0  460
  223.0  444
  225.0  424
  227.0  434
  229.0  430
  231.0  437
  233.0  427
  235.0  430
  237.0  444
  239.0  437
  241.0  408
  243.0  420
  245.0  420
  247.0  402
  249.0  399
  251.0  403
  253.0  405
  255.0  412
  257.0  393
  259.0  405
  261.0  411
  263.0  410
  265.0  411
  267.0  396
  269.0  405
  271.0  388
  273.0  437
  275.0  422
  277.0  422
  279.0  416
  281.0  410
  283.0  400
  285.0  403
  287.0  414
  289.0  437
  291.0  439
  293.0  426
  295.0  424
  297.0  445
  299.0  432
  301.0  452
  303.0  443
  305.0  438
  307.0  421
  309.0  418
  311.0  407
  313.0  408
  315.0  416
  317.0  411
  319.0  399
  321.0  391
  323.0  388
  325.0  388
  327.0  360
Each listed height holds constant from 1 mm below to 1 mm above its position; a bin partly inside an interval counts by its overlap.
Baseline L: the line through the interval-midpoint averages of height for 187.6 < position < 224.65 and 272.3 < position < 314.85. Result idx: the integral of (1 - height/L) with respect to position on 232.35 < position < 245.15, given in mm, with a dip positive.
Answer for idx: 0.5 mm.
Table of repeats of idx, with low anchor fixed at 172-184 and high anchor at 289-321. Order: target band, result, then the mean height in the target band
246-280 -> 2.7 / 408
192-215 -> 0.6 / 460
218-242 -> 1.3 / 434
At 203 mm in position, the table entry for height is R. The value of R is 449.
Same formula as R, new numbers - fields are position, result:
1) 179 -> 491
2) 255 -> 412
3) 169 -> 510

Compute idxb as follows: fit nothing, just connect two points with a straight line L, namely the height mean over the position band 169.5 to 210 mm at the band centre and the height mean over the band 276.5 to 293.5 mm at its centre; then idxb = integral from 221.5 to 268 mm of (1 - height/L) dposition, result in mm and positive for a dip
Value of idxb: 2.62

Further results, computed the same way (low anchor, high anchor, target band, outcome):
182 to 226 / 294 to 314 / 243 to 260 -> 1.50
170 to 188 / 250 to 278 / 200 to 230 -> 0.60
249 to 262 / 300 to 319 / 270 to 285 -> -0.04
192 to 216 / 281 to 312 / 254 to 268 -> 1.06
